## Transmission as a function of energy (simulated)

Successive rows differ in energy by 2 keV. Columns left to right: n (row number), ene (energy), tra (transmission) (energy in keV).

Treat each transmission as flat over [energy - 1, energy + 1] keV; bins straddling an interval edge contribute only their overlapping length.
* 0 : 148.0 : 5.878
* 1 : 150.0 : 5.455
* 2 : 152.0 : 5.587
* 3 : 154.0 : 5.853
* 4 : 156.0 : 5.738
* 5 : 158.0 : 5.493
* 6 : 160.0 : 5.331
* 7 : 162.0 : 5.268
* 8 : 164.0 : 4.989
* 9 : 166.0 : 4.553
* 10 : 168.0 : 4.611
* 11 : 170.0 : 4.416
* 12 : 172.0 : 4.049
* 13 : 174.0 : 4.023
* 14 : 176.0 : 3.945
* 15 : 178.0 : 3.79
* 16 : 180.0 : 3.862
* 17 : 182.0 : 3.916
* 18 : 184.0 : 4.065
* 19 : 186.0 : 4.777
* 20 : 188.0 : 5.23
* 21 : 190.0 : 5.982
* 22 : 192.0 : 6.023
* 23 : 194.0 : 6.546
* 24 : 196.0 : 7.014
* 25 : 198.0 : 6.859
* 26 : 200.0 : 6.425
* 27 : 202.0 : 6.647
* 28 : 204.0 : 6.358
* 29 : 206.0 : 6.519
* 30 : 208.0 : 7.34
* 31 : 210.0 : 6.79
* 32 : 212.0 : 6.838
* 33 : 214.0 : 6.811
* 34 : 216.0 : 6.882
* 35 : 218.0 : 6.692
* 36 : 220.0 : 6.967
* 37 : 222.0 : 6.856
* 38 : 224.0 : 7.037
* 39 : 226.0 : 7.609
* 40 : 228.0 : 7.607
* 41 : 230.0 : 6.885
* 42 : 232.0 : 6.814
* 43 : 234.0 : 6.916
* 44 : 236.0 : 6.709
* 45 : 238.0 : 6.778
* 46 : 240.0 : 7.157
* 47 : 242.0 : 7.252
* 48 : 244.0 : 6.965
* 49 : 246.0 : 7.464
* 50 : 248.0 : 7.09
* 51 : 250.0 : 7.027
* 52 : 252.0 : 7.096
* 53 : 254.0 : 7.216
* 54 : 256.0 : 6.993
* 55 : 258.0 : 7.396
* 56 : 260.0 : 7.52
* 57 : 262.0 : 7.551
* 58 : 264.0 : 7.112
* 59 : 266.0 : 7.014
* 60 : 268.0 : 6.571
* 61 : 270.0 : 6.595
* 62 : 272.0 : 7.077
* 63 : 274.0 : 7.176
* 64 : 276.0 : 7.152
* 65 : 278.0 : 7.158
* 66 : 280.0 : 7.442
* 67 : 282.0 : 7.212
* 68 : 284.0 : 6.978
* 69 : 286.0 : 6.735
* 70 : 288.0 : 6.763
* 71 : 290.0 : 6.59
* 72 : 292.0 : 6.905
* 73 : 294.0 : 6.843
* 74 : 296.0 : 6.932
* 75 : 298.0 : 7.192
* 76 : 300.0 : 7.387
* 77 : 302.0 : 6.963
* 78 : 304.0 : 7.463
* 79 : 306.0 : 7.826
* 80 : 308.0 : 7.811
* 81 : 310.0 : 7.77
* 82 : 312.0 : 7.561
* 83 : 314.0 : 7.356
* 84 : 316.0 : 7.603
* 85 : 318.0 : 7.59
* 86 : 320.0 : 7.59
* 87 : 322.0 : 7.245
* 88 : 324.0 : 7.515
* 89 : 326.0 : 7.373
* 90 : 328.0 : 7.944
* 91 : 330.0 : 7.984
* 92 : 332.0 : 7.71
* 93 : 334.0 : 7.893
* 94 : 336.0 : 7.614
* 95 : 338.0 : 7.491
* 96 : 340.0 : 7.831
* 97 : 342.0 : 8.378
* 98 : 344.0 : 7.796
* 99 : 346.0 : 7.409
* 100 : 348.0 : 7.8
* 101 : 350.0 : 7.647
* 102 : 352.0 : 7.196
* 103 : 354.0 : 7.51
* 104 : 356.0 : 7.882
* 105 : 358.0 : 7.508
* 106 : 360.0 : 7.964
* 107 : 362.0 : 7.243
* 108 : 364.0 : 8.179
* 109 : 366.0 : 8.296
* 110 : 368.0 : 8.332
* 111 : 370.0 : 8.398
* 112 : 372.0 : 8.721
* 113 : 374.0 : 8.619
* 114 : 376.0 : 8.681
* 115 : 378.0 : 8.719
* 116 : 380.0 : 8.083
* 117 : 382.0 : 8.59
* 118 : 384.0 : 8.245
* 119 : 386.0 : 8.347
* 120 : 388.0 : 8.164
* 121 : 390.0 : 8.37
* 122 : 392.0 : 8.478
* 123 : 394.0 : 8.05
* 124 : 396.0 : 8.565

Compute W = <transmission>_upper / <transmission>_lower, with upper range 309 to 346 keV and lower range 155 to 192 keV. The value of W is 1.6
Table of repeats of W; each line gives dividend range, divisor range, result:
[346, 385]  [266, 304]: 1.15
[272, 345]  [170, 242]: 1.21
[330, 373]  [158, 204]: 1.53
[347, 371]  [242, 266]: 1.09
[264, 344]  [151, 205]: 1.40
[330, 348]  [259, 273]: 1.10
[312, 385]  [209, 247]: 1.13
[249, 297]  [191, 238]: 1.03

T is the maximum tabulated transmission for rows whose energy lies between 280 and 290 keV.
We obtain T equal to 7.442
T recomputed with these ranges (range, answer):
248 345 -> 8.378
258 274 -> 7.551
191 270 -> 7.609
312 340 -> 7.984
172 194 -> 6.546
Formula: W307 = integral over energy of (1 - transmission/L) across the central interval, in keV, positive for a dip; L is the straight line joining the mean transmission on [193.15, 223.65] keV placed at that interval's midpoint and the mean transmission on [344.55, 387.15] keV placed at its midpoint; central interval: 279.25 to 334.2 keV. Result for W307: 1.6 keV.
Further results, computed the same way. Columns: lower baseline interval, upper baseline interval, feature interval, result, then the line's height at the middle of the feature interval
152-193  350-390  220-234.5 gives -3.5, 5.74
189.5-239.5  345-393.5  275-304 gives 1.6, 7.43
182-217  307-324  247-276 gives -0.7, 6.94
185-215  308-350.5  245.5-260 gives -0.6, 6.93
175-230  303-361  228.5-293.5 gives -2.1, 6.83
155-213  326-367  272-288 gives -0.7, 6.8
